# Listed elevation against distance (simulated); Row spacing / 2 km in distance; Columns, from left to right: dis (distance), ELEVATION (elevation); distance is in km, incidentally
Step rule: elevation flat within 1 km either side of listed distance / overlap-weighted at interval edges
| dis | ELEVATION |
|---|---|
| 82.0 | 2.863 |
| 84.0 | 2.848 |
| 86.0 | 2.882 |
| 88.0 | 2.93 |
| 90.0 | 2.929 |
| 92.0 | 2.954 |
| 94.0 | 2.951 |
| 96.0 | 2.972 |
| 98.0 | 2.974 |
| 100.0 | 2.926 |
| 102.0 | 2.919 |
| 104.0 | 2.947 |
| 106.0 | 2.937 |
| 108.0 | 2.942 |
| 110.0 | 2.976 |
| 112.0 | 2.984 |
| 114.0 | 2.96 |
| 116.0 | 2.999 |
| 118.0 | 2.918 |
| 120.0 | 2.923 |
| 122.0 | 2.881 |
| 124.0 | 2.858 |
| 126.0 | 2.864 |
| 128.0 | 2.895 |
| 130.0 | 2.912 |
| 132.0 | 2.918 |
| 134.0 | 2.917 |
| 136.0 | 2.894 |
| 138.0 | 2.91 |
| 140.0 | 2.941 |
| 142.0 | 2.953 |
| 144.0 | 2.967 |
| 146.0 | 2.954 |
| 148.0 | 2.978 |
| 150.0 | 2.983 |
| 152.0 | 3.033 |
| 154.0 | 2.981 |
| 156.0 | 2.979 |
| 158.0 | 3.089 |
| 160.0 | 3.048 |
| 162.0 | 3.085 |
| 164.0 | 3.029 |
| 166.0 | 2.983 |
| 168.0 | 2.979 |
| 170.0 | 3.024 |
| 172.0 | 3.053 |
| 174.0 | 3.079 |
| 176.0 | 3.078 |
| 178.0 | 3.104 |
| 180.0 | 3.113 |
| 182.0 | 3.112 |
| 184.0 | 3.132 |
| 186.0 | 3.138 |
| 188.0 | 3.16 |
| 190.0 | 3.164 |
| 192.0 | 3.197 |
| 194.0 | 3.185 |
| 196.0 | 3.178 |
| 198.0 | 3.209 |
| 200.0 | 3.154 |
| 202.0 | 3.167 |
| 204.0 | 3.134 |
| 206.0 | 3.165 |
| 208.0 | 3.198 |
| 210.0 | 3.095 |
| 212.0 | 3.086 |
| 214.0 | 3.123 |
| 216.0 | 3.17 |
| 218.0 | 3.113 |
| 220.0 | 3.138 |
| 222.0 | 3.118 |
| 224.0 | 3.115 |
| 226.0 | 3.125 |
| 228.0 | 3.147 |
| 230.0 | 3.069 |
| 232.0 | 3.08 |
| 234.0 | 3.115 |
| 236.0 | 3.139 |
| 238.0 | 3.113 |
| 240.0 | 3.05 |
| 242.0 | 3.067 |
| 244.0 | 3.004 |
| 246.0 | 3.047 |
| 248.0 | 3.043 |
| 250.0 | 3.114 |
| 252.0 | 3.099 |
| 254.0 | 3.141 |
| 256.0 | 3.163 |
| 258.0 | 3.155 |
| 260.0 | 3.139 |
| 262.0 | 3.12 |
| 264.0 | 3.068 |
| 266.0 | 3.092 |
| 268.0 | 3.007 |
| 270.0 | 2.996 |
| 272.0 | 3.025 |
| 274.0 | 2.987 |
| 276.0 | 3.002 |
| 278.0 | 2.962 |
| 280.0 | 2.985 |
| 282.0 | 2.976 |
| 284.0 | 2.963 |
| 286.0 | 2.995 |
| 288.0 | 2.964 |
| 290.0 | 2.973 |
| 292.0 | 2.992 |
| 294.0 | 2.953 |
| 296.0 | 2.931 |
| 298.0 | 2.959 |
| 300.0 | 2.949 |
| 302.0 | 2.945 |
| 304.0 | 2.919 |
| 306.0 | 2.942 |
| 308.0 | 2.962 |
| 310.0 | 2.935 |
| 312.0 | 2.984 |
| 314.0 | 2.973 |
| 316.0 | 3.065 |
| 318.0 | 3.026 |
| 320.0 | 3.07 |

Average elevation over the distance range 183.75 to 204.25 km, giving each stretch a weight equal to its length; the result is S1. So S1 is 3.17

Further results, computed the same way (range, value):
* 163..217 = 3.12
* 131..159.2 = 2.96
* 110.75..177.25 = 2.97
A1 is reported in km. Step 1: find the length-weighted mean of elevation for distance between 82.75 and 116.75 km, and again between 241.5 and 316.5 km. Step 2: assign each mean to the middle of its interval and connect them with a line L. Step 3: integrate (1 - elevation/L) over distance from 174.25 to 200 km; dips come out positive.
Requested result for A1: -1.5 km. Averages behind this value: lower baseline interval 2.94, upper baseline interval 3.02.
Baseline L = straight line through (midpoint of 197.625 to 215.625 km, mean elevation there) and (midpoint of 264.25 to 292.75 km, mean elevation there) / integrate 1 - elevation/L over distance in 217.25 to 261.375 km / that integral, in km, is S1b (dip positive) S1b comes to -0.4 km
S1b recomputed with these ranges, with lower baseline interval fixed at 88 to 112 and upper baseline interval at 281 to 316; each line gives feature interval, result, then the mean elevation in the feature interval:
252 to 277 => -0.97 km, 3.08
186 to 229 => -2.81 km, 3.15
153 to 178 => -0.71 km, 3.04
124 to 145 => 0.26 km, 2.91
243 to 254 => -0.41 km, 3.07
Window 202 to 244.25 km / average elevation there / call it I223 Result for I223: 3.12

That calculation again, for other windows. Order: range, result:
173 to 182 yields 3.1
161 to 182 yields 3.06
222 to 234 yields 3.11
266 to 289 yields 2.99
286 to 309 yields 2.96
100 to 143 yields 2.93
